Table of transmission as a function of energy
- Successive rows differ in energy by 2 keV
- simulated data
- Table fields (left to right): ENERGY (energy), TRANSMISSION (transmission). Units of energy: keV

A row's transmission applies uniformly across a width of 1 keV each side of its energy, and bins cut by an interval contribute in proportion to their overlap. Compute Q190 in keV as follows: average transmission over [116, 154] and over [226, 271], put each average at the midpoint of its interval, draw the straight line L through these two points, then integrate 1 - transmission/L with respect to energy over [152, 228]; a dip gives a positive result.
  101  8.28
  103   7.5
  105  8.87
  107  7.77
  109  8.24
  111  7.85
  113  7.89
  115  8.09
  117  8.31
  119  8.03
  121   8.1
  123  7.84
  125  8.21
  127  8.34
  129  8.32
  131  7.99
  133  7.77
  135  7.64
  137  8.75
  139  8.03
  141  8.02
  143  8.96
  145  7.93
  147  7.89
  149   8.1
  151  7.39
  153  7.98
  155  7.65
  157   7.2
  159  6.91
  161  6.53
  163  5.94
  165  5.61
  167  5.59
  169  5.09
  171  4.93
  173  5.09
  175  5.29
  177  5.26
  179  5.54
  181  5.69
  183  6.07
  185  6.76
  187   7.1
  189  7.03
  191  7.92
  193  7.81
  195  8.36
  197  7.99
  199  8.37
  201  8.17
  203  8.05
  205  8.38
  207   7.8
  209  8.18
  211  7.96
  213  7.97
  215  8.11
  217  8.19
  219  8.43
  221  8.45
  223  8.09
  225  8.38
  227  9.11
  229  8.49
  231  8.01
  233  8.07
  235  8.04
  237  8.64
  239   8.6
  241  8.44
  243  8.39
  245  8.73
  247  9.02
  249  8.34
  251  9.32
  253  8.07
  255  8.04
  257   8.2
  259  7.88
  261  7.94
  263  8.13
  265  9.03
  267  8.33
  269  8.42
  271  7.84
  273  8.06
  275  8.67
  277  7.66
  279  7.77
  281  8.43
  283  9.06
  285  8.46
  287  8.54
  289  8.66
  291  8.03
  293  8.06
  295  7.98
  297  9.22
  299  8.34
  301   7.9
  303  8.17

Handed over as 9.80 keV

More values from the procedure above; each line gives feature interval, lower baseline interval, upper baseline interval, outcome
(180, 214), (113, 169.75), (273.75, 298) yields 1.2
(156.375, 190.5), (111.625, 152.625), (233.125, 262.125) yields 9.2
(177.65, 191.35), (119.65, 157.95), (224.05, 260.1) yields 2.9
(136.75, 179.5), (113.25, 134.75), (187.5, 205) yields 6.6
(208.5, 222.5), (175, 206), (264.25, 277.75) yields -1.2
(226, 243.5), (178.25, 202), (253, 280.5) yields -1.5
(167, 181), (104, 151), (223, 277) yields 5.0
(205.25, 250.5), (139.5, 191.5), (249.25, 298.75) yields -4.3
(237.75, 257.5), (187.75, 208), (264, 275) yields -0.7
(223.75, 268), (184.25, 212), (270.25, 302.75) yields -1.8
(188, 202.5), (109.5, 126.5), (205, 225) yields 0.3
